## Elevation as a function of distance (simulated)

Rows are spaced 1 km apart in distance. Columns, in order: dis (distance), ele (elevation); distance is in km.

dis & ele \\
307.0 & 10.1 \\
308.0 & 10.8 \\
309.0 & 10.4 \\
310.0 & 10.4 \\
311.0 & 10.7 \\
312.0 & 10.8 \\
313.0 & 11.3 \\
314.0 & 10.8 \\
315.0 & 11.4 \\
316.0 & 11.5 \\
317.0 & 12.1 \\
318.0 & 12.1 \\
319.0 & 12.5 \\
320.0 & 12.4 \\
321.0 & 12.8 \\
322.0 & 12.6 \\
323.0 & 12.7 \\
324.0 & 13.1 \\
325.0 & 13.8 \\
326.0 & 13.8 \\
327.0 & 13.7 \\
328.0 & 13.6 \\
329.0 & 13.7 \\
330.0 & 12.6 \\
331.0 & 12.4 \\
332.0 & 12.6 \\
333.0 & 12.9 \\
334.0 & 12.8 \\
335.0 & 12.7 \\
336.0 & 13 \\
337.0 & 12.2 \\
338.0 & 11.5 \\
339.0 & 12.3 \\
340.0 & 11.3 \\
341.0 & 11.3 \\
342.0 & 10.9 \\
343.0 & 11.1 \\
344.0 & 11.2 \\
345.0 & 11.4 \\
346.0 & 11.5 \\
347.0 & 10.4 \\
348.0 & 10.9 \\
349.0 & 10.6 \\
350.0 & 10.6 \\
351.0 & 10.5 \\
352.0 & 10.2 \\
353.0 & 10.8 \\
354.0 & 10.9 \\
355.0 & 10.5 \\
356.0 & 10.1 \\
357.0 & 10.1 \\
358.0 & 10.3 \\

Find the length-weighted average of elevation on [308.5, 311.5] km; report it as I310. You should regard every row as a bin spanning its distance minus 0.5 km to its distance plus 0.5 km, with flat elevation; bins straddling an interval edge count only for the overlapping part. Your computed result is 10.5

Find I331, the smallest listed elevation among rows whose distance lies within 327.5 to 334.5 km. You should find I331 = 12.4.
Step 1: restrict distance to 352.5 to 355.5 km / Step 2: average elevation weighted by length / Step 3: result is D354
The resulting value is 10.7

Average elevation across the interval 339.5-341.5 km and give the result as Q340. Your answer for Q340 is 11.3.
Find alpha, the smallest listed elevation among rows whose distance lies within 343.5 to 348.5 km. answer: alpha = 10.4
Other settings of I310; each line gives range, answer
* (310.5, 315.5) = 11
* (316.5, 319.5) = 12.2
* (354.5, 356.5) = 10.3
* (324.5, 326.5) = 13.8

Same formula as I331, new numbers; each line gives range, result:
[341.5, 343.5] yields 10.9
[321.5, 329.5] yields 12.6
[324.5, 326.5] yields 13.8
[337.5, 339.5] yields 11.5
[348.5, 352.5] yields 10.2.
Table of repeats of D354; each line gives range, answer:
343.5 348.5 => 11.1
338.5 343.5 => 11.4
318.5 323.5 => 12.6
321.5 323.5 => 12.6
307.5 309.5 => 10.6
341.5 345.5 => 11.1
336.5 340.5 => 11.8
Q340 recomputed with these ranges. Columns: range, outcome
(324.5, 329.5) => 13.7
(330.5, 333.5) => 12.6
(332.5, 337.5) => 12.7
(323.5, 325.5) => 13.4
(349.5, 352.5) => 10.4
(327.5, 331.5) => 13.1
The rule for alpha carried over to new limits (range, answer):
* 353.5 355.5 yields 10.5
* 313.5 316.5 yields 10.8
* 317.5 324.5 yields 12.1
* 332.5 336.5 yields 12.7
